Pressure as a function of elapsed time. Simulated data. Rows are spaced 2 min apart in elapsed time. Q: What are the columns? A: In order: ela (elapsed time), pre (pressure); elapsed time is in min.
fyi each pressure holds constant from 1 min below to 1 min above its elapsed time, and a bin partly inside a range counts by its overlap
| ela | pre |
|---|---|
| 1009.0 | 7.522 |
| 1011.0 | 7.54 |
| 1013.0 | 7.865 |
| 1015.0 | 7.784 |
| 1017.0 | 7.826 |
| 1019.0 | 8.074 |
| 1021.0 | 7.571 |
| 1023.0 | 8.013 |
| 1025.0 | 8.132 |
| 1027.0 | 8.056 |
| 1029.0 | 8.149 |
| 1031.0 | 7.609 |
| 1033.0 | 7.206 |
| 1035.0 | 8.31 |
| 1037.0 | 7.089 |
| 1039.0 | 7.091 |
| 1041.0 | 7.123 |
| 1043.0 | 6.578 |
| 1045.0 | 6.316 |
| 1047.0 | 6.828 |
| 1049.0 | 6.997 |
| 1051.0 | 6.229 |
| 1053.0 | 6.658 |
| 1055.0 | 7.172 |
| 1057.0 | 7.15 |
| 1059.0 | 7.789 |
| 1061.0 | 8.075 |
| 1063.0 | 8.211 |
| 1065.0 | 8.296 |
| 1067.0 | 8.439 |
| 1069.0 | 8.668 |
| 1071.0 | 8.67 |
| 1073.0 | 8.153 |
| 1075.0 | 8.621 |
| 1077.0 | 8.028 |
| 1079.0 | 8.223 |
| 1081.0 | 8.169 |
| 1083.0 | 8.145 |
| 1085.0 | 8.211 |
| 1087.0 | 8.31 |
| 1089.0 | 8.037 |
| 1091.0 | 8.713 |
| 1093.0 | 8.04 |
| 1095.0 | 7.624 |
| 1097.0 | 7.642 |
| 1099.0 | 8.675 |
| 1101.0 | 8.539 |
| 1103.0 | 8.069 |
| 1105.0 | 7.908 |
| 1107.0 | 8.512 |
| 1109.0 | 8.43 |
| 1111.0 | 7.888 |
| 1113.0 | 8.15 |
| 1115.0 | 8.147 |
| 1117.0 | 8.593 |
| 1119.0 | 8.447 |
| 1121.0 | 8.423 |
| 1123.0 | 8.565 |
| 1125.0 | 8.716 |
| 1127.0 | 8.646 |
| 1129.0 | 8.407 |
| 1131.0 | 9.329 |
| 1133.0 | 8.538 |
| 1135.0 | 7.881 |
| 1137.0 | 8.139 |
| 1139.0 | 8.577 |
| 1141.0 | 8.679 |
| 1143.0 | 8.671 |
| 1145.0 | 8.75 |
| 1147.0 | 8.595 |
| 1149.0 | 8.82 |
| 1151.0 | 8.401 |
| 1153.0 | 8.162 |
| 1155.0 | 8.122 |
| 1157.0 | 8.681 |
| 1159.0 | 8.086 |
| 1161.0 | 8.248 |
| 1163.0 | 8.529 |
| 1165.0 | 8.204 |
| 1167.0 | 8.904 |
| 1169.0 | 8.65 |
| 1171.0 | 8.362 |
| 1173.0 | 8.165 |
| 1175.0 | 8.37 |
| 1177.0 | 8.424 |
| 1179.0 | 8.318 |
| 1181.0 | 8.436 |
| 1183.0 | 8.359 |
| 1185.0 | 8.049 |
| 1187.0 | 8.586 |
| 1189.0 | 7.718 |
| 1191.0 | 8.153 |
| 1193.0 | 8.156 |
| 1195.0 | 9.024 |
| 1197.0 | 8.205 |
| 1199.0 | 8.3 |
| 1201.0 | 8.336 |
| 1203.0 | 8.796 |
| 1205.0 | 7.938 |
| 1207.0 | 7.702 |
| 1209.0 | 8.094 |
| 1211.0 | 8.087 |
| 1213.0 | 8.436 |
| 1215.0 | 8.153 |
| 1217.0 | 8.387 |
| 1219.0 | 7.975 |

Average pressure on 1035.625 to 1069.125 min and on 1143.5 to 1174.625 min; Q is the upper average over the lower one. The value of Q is 1.16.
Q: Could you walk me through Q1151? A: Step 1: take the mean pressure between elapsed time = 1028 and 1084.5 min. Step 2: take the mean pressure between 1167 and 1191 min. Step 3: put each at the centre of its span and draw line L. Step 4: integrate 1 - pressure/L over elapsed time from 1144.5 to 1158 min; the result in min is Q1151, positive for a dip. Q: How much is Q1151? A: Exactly -0.53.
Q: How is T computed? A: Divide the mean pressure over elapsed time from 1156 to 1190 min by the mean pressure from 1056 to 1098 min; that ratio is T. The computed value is 1.0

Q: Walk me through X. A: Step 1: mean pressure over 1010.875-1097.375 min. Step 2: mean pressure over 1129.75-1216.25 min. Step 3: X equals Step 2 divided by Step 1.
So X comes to 1.1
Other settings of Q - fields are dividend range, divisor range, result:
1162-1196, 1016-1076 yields 1.10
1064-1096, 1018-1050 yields 1.11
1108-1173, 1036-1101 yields 1.09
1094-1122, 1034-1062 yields 1.16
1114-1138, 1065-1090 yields 1.02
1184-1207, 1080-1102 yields 1.01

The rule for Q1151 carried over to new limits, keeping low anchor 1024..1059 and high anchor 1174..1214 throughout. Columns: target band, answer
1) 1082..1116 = -2.5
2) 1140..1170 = -1.8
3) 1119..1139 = -1.8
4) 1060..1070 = -1.3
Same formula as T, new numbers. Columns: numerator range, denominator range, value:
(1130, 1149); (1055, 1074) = 1.06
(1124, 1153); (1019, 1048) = 1.15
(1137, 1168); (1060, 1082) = 1.02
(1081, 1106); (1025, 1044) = 1.09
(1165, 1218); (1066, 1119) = 1.01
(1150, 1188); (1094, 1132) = 1.00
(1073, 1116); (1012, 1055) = 1.11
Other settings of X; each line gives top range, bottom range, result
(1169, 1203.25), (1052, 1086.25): 1.04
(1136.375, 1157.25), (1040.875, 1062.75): 1.21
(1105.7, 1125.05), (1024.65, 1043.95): 1.11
